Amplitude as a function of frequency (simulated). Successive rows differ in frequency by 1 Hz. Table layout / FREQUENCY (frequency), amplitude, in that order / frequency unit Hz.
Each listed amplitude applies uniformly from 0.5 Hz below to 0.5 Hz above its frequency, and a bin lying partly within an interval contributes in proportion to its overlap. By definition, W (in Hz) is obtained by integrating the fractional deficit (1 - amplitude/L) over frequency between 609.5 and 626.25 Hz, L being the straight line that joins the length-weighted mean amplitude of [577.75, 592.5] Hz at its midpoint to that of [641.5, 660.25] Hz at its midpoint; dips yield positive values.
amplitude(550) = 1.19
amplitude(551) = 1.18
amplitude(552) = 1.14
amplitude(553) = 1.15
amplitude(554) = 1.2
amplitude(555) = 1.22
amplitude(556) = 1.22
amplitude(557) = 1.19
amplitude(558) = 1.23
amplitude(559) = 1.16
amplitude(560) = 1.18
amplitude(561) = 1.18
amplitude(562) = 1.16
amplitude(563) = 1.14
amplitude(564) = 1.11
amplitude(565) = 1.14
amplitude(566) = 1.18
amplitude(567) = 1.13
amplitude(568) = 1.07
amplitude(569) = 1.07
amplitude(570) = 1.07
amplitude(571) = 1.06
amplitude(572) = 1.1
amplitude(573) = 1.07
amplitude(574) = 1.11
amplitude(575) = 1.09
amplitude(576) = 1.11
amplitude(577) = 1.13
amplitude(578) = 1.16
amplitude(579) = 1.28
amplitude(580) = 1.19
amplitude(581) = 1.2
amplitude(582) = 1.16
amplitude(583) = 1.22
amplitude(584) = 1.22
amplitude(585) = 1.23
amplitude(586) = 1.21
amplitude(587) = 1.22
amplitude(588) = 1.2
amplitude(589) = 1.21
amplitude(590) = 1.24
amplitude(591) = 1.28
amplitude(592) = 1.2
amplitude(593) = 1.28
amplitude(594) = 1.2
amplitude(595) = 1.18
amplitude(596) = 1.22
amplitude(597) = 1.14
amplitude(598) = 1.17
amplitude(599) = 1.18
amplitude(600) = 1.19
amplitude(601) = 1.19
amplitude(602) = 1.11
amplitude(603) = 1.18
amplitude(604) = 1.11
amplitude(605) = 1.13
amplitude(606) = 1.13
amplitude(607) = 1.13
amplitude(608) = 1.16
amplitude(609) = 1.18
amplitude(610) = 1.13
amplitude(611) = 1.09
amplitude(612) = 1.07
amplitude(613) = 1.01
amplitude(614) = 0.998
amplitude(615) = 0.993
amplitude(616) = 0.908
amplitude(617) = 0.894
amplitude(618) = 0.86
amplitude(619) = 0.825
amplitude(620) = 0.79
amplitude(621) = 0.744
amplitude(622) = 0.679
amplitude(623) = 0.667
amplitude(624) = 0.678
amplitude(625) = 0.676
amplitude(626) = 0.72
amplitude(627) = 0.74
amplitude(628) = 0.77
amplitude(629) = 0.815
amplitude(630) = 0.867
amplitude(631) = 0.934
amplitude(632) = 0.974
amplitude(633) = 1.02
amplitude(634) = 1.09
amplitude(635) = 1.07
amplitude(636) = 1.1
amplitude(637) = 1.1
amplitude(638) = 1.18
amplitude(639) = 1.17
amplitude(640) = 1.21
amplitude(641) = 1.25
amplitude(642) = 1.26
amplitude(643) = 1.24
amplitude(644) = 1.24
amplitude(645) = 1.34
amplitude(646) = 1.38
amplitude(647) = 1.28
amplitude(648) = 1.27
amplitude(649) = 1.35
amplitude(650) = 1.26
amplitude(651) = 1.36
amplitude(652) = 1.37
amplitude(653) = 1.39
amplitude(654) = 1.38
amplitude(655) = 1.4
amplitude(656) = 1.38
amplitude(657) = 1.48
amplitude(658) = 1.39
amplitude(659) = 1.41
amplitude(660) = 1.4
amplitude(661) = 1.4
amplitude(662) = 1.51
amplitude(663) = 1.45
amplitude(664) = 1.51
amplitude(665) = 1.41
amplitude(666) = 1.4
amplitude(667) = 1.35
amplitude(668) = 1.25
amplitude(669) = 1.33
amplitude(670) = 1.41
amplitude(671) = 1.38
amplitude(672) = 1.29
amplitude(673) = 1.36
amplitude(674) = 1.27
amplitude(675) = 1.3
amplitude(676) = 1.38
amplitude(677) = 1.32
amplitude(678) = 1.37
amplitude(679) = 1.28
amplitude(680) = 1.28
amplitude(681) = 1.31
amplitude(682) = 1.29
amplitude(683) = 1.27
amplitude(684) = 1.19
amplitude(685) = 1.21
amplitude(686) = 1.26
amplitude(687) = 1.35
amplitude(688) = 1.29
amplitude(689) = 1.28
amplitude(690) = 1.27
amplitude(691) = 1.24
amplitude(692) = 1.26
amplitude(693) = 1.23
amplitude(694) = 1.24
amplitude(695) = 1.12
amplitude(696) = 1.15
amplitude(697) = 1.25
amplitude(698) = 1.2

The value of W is 5.37 Hz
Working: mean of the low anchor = 1.22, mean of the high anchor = 1.35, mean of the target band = 0.869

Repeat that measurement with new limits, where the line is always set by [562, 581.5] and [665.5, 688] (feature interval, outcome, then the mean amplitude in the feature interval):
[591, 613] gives 0.4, 1.16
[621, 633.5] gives 4.4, 0.793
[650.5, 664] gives -1.4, 1.41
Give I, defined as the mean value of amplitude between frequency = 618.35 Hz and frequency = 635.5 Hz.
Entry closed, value 0.827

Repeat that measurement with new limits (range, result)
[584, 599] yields 1.21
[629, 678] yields 1.28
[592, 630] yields 0.999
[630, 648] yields 1.16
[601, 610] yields 1.14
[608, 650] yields 1.02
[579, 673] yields 1.16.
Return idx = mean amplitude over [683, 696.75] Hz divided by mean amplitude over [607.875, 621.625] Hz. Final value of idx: 1.28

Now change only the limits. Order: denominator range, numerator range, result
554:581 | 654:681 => 1.20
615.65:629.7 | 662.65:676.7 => 1.77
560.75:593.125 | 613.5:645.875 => 0.83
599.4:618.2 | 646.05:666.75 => 1.29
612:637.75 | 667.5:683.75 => 1.49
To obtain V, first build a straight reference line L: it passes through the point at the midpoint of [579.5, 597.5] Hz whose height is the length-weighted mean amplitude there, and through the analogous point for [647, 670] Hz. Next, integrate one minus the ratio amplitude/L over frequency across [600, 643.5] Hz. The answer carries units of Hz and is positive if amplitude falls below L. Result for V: 9.9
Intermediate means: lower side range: 1.21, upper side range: 1.38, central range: 0.999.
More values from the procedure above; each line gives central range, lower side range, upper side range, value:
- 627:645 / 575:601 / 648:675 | 3.3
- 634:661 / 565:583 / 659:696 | -0.6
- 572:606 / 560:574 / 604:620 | -3.4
